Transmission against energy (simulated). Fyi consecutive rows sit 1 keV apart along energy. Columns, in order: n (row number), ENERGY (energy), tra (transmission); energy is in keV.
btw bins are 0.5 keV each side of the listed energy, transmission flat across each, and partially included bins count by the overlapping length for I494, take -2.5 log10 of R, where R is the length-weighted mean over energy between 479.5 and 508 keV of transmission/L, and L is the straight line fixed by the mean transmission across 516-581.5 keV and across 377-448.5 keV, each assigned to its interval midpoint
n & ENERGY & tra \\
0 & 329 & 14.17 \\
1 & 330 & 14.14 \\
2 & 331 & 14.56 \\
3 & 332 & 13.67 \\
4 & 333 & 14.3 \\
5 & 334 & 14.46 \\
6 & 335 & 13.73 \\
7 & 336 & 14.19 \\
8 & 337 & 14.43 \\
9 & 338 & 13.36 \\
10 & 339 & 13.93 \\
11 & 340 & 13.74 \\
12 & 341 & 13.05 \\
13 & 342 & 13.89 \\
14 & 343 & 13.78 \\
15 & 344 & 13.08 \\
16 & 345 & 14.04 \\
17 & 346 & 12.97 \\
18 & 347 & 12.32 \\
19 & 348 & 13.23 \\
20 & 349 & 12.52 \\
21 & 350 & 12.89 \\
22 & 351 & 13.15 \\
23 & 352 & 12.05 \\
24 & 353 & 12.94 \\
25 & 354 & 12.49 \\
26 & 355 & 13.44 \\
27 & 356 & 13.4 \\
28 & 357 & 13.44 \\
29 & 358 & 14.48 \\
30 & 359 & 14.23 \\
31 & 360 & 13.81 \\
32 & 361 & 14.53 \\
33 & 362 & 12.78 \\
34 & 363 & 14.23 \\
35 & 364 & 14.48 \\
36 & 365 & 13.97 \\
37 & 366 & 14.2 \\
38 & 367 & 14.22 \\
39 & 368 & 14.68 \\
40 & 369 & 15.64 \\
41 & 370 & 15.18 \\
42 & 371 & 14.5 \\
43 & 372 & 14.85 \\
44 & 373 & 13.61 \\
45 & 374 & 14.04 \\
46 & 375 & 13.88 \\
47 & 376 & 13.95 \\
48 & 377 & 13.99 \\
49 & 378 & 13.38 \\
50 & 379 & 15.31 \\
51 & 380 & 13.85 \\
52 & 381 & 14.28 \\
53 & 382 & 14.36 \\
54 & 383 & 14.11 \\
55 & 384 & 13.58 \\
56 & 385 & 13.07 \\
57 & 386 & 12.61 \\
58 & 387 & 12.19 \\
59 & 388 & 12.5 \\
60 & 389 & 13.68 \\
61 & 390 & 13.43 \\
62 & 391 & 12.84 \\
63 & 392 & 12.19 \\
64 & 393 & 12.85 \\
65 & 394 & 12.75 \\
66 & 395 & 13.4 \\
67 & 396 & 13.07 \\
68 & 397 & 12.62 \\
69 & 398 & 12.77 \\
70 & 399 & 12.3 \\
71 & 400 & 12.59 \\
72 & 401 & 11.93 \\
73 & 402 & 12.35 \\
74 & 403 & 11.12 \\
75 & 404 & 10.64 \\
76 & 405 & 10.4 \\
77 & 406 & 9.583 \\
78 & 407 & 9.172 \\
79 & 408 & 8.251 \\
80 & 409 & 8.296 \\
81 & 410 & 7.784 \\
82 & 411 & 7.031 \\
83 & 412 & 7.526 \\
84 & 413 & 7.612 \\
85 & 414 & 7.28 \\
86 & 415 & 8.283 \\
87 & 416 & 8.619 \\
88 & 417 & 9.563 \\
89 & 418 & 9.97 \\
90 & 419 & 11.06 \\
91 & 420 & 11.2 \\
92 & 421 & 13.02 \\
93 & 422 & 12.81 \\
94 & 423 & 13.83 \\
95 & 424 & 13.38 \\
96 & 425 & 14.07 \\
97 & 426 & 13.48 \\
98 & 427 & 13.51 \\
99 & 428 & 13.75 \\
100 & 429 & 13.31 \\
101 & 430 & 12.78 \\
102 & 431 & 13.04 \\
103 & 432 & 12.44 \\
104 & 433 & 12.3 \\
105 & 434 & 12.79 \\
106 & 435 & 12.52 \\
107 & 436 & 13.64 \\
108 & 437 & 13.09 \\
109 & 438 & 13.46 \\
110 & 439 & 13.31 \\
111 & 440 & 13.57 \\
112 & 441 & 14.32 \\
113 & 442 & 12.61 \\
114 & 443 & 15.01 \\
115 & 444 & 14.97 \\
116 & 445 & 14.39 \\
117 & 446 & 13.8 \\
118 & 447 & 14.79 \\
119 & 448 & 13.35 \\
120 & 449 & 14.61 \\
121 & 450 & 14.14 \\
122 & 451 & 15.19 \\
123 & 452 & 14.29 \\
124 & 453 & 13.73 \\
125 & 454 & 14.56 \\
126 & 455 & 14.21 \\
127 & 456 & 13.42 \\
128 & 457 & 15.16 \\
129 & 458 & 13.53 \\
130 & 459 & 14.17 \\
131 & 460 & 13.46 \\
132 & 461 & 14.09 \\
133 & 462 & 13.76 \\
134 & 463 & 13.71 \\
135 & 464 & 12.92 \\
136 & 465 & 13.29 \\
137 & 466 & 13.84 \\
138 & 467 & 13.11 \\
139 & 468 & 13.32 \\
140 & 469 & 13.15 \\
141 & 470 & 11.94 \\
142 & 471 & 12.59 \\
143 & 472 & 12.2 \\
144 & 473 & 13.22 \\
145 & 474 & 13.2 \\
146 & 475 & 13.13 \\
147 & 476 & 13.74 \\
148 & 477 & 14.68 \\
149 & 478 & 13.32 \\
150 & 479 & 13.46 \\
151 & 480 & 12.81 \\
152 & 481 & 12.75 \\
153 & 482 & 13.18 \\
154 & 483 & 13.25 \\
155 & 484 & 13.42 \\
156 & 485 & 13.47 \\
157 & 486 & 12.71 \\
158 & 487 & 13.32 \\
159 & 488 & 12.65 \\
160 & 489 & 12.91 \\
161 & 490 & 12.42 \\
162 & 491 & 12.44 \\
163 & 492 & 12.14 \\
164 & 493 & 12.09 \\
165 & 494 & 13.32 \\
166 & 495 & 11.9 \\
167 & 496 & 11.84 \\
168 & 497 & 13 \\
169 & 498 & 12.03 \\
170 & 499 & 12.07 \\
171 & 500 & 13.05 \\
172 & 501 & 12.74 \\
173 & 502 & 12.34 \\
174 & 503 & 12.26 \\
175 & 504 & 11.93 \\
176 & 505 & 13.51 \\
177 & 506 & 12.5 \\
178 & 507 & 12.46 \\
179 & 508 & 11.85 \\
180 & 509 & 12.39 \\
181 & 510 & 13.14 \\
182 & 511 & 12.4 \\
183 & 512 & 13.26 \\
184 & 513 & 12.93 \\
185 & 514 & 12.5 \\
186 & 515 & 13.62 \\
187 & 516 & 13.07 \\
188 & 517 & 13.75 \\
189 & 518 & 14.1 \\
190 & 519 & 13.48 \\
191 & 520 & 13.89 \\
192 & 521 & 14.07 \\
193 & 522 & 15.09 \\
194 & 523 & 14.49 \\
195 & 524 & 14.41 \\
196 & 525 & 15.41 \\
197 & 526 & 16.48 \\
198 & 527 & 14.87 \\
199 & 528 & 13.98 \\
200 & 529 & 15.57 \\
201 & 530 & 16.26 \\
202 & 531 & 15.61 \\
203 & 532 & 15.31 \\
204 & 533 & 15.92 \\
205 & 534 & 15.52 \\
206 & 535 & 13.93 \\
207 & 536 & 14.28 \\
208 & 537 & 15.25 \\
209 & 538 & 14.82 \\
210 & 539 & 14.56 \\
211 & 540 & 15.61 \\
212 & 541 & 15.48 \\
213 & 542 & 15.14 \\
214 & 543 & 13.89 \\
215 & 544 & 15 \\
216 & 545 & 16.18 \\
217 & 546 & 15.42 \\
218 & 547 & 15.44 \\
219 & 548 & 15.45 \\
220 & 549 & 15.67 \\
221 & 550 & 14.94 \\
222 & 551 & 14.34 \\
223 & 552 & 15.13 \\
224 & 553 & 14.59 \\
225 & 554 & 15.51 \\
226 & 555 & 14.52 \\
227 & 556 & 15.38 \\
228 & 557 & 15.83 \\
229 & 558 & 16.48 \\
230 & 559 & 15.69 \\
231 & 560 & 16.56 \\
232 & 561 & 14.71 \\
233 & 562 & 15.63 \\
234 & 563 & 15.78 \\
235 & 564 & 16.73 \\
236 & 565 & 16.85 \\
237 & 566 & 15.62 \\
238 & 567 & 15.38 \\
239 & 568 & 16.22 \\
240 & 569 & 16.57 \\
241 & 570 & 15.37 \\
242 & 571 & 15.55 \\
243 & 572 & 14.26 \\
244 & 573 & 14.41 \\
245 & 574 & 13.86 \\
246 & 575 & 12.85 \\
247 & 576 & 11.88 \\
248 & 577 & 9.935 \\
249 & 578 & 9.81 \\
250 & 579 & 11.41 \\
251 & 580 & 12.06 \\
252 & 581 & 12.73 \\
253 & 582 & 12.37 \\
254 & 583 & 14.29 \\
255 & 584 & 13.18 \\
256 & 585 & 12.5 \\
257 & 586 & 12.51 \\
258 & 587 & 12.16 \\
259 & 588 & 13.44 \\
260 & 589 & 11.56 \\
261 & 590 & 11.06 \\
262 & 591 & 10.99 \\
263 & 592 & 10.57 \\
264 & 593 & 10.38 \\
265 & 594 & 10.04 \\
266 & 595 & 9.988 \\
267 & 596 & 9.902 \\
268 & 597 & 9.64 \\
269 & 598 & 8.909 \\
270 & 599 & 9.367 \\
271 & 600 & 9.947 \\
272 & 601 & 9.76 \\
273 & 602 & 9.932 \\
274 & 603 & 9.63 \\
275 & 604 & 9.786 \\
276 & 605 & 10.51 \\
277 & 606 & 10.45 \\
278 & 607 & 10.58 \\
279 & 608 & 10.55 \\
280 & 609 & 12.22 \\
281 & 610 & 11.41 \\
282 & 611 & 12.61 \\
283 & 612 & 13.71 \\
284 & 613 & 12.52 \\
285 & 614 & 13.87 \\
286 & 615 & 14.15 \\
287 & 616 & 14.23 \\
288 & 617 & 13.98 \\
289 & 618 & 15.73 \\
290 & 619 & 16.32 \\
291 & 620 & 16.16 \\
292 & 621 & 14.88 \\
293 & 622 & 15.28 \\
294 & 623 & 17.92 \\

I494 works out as 0.09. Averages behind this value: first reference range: 12.2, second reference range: 14.8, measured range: 12.6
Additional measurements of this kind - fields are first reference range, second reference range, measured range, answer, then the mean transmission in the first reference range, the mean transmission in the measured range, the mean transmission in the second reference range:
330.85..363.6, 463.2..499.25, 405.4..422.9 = 0.38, 13.5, 9.35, 12.9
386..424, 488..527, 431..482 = -0.13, 11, 13.6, 13.1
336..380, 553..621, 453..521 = 0.02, 13.8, 13.1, 13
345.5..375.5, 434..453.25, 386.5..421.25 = 0.26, 13.7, 10.8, 13.9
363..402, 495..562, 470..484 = 0.07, 13.6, 13.2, 14.3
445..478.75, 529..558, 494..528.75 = 0.10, 13.7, 13.3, 15.2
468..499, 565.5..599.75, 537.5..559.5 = -0.21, 12.9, 15.2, 12.4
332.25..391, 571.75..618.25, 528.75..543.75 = -0.23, 13.7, 15.1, 11.7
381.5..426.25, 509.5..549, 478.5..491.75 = 0.04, 11.4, 13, 14.6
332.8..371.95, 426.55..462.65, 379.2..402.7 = 0.06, 13.7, 13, 13.8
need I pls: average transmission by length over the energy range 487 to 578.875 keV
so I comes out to 14.2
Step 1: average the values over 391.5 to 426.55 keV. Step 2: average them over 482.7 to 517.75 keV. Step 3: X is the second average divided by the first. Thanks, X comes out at 1.2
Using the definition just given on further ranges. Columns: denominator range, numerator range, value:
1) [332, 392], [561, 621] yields 0.92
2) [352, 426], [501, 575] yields 1.17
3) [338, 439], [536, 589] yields 1.15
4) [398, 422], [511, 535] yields 1.45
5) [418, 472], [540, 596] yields 1.04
